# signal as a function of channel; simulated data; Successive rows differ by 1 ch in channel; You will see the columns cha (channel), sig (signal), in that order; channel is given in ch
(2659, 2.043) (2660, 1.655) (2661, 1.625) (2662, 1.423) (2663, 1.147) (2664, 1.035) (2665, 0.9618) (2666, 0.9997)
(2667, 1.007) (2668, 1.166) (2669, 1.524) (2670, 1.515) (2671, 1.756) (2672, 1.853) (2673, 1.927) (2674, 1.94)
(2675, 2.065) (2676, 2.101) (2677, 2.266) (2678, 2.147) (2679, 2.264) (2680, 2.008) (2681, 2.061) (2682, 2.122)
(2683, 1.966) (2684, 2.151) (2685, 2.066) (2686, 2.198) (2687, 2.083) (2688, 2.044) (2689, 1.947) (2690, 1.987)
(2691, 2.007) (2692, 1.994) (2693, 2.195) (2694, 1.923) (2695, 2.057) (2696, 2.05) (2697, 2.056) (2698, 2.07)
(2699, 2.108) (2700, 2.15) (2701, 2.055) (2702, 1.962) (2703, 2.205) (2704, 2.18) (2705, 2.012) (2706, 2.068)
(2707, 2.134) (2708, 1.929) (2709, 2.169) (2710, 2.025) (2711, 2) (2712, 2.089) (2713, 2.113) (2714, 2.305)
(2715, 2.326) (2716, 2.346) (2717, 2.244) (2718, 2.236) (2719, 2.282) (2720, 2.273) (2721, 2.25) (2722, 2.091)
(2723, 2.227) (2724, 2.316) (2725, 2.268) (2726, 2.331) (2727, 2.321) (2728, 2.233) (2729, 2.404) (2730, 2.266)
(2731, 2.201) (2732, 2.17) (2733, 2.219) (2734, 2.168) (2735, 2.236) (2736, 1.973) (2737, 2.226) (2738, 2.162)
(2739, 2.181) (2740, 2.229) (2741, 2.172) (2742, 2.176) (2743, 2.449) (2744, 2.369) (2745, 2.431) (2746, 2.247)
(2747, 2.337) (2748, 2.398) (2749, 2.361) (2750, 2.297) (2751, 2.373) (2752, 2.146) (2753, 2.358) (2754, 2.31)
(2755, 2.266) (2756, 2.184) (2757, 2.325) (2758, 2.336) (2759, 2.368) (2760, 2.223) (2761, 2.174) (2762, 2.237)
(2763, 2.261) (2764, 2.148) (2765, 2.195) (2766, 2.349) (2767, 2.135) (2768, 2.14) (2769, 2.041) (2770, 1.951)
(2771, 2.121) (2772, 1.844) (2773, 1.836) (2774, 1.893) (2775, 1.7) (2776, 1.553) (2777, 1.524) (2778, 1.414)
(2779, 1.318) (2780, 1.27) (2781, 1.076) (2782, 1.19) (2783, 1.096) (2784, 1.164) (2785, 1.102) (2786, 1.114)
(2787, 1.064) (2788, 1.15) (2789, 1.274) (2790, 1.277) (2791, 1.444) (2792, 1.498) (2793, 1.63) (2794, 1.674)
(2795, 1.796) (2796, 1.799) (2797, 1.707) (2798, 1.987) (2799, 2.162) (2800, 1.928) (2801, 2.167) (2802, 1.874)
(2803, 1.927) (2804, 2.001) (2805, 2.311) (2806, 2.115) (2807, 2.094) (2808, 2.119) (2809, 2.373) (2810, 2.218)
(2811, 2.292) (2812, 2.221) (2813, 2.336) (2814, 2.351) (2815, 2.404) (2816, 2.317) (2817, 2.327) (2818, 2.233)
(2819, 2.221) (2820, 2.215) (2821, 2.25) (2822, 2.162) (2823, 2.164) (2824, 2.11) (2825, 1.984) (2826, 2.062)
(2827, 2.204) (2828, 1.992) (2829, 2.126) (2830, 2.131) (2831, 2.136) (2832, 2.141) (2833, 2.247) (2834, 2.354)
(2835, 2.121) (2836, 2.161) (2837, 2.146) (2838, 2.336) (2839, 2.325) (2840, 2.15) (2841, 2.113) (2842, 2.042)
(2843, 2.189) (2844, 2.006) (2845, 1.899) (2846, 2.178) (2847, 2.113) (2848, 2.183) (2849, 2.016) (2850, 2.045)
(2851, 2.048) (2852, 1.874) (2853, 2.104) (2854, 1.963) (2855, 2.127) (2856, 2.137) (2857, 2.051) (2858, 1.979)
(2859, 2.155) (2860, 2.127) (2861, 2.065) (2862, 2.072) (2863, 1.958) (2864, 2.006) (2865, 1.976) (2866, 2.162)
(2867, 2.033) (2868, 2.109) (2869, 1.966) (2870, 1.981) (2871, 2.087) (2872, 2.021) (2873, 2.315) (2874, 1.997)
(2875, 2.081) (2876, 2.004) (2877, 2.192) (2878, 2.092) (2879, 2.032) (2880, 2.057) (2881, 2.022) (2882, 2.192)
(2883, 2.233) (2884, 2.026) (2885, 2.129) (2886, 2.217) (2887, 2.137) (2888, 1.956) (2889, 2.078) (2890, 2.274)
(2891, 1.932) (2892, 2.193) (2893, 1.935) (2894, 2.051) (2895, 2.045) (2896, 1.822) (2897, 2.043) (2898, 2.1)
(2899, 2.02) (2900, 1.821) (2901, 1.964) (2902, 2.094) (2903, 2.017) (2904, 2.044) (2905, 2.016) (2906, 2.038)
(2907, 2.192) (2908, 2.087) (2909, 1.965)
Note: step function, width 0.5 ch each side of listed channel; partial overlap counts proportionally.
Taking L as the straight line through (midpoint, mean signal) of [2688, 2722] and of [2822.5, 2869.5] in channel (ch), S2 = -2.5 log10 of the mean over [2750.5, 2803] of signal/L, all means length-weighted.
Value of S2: 0.16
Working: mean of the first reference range 2.11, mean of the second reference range 2.1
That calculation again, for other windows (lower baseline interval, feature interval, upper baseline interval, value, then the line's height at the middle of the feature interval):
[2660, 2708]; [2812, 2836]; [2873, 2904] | -0.100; 2.01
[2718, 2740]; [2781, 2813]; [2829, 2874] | 0.236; 2.16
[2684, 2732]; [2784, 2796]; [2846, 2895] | 0.464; 2.11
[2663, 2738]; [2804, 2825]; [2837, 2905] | -0.087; 2.06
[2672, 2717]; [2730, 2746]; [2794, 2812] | -0.079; 2.07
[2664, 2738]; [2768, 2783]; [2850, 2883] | 0.255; 2.05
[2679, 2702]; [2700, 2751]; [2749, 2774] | -0.045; 2.12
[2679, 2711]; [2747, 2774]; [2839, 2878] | -0.069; 2.07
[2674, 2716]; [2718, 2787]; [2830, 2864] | 0.023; 2.1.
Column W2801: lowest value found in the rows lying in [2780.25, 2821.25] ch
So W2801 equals 1.064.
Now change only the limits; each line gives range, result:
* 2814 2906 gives 1.821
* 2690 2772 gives 1.844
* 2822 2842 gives 1.984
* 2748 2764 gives 2.146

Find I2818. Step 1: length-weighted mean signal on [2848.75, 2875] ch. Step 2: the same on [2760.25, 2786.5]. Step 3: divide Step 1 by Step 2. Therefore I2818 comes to 1.19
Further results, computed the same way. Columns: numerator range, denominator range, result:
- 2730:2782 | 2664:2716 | 1.07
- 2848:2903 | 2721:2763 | 0.91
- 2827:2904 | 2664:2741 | 1.02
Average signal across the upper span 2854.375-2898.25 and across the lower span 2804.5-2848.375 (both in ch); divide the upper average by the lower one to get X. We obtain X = 0.9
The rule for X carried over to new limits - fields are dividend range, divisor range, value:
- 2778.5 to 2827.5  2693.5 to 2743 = 0.85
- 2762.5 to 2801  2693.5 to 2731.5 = 0.77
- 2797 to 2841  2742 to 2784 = 1.07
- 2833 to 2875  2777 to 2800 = 1.46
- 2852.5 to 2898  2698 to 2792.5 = 1.02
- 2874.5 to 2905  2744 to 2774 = 0.93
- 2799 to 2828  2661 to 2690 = 1.22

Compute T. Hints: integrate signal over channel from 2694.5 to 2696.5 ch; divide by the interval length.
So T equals 2.05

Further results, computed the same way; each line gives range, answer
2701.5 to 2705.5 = 2.09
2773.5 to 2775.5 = 1.8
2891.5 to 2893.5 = 2.06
